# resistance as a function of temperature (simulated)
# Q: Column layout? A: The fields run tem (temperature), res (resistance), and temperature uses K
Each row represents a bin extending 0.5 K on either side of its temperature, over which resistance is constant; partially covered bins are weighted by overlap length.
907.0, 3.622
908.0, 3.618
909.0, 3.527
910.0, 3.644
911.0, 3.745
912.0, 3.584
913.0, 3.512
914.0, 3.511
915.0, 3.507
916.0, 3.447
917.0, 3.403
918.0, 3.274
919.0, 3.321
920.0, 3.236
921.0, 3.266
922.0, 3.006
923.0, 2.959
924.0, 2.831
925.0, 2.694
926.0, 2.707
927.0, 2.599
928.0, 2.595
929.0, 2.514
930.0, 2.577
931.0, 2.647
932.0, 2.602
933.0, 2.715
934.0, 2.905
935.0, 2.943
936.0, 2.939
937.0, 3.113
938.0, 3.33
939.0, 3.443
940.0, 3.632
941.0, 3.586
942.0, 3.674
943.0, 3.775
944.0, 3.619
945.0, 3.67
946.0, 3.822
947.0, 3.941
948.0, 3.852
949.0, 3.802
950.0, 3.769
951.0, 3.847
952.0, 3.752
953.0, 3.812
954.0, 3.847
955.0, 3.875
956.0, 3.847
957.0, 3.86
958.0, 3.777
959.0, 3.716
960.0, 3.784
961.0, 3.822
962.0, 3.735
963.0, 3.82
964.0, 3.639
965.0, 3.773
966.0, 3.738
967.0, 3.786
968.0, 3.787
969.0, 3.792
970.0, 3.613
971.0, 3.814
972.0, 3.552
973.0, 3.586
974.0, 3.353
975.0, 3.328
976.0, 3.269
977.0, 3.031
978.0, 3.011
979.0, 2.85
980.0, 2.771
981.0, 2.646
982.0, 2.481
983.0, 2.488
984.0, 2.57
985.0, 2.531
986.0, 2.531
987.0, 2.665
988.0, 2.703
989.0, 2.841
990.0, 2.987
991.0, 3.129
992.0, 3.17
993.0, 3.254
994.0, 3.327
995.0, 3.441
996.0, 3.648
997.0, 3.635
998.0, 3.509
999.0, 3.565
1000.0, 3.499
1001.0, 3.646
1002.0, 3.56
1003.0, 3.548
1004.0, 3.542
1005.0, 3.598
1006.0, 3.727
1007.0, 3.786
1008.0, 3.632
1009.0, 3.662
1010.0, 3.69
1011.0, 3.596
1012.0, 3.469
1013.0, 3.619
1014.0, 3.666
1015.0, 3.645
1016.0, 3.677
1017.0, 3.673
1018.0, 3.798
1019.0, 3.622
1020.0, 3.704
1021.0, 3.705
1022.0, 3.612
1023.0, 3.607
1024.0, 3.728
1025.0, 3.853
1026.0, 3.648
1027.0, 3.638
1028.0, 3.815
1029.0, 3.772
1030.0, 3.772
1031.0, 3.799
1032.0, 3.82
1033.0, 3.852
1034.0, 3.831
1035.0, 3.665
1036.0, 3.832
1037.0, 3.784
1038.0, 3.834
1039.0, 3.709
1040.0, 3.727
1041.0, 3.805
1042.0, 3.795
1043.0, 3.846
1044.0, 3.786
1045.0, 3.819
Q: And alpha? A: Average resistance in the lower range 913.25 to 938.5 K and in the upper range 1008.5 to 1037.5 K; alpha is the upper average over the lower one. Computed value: 1.2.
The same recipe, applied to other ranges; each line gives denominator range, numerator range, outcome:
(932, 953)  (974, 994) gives 0.82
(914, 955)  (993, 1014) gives 1.09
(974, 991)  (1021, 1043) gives 1.33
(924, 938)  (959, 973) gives 1.35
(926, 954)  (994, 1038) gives 1.11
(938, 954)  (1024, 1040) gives 1.01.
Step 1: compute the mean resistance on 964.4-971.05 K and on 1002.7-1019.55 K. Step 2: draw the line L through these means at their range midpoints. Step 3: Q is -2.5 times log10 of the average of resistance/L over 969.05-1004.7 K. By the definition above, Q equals 0.16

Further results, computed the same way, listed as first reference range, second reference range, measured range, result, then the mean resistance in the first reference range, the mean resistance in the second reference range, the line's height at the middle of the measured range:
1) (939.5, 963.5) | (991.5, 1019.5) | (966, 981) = 0.10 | 3.78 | 3.58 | 3.7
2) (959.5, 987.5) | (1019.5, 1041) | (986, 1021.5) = 0.02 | 3.28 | 3.75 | 3.53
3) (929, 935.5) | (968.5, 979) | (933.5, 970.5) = -0.20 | 2.71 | 3.41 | 3.04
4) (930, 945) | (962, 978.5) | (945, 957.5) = -0.14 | 3.2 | 3.56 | 3.35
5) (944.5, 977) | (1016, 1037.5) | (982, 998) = 0.24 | 3.72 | 3.74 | 3.73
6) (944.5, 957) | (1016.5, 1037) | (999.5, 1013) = 0.04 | 3.82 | 3.74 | 3.76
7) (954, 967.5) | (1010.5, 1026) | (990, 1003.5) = 0.08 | 3.78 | 3.66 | 3.71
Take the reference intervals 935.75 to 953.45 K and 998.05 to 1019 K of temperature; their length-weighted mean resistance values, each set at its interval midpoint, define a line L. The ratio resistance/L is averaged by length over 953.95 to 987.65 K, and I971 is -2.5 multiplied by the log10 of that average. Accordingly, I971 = 0.08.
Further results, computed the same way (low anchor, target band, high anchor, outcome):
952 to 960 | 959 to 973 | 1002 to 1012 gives 0.012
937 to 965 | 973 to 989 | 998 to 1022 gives 0.282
